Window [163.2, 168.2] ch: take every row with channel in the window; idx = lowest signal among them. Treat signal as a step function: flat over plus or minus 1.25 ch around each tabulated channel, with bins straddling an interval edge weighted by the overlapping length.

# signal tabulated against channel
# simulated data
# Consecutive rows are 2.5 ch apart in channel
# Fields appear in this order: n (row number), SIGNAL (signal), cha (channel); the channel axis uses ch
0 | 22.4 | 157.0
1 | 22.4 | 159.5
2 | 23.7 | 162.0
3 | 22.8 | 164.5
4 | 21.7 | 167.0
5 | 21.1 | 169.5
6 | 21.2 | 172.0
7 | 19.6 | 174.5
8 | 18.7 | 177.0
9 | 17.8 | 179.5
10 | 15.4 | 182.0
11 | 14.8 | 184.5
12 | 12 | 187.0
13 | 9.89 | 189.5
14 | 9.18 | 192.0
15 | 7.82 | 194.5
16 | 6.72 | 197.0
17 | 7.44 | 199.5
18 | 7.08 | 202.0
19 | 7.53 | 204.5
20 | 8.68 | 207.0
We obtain 21.7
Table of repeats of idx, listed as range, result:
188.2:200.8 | 6.72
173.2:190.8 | 9.89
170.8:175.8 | 19.6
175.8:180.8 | 17.8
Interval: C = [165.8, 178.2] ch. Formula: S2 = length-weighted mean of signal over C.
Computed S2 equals 20.5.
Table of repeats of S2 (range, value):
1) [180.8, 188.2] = 14.1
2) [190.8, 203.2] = 7.64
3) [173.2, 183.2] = 17.9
